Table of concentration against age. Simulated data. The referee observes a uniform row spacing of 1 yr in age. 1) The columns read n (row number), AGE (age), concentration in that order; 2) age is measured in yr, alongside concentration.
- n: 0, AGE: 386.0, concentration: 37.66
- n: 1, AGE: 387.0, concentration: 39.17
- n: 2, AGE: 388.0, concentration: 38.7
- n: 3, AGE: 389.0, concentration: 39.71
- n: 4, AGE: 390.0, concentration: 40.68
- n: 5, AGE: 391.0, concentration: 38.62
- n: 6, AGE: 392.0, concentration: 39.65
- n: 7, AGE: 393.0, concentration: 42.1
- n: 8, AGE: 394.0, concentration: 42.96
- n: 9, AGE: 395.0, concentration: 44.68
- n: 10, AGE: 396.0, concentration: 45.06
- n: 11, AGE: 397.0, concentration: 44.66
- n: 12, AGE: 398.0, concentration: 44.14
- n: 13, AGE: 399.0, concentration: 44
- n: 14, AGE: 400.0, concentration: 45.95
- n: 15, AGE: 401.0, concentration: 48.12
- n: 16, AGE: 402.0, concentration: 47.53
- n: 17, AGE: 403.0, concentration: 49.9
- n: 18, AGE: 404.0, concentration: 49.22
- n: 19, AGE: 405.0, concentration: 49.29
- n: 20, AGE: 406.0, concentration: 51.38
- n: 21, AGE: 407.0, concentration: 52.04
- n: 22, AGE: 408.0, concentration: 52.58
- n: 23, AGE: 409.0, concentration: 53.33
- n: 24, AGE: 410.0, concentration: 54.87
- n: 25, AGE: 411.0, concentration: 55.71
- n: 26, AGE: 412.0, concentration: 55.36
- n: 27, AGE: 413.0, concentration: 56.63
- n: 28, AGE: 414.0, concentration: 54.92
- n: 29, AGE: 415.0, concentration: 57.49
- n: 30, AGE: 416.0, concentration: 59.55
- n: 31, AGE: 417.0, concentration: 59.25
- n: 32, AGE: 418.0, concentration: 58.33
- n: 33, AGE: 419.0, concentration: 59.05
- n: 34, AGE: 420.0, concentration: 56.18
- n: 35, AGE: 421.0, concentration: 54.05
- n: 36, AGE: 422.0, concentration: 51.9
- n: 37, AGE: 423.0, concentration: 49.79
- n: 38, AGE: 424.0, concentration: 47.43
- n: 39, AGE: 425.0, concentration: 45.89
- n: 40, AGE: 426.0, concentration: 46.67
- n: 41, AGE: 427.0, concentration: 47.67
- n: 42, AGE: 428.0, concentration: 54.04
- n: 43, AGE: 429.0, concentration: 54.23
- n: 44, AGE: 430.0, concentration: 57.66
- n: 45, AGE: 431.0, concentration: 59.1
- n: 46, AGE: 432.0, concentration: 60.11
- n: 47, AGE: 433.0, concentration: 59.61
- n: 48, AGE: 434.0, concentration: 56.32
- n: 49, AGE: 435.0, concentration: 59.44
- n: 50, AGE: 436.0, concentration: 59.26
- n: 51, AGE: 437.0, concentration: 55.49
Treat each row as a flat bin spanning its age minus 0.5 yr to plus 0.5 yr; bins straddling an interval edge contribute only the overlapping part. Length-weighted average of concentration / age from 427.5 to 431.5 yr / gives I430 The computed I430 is 56.3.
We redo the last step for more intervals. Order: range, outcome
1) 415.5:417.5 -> 59.4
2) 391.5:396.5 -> 42.9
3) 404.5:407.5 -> 50.9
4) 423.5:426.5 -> 46.7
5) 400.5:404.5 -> 48.7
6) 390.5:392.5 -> 39.1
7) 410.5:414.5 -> 55.7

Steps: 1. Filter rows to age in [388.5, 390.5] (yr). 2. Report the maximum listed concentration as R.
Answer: 40.68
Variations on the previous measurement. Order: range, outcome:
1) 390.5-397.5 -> 45.06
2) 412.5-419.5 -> 59.55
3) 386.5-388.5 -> 39.17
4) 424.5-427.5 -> 47.67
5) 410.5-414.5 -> 56.63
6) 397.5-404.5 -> 49.9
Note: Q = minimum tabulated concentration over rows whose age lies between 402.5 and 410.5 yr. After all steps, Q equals 49.22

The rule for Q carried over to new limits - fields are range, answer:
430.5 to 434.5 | 56.32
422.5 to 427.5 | 45.89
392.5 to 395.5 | 42.1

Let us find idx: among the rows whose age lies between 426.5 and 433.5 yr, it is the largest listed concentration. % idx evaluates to 60.11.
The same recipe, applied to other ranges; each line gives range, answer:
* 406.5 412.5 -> 55.71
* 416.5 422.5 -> 59.25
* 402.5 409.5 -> 53.33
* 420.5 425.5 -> 54.05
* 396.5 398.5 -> 44.66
